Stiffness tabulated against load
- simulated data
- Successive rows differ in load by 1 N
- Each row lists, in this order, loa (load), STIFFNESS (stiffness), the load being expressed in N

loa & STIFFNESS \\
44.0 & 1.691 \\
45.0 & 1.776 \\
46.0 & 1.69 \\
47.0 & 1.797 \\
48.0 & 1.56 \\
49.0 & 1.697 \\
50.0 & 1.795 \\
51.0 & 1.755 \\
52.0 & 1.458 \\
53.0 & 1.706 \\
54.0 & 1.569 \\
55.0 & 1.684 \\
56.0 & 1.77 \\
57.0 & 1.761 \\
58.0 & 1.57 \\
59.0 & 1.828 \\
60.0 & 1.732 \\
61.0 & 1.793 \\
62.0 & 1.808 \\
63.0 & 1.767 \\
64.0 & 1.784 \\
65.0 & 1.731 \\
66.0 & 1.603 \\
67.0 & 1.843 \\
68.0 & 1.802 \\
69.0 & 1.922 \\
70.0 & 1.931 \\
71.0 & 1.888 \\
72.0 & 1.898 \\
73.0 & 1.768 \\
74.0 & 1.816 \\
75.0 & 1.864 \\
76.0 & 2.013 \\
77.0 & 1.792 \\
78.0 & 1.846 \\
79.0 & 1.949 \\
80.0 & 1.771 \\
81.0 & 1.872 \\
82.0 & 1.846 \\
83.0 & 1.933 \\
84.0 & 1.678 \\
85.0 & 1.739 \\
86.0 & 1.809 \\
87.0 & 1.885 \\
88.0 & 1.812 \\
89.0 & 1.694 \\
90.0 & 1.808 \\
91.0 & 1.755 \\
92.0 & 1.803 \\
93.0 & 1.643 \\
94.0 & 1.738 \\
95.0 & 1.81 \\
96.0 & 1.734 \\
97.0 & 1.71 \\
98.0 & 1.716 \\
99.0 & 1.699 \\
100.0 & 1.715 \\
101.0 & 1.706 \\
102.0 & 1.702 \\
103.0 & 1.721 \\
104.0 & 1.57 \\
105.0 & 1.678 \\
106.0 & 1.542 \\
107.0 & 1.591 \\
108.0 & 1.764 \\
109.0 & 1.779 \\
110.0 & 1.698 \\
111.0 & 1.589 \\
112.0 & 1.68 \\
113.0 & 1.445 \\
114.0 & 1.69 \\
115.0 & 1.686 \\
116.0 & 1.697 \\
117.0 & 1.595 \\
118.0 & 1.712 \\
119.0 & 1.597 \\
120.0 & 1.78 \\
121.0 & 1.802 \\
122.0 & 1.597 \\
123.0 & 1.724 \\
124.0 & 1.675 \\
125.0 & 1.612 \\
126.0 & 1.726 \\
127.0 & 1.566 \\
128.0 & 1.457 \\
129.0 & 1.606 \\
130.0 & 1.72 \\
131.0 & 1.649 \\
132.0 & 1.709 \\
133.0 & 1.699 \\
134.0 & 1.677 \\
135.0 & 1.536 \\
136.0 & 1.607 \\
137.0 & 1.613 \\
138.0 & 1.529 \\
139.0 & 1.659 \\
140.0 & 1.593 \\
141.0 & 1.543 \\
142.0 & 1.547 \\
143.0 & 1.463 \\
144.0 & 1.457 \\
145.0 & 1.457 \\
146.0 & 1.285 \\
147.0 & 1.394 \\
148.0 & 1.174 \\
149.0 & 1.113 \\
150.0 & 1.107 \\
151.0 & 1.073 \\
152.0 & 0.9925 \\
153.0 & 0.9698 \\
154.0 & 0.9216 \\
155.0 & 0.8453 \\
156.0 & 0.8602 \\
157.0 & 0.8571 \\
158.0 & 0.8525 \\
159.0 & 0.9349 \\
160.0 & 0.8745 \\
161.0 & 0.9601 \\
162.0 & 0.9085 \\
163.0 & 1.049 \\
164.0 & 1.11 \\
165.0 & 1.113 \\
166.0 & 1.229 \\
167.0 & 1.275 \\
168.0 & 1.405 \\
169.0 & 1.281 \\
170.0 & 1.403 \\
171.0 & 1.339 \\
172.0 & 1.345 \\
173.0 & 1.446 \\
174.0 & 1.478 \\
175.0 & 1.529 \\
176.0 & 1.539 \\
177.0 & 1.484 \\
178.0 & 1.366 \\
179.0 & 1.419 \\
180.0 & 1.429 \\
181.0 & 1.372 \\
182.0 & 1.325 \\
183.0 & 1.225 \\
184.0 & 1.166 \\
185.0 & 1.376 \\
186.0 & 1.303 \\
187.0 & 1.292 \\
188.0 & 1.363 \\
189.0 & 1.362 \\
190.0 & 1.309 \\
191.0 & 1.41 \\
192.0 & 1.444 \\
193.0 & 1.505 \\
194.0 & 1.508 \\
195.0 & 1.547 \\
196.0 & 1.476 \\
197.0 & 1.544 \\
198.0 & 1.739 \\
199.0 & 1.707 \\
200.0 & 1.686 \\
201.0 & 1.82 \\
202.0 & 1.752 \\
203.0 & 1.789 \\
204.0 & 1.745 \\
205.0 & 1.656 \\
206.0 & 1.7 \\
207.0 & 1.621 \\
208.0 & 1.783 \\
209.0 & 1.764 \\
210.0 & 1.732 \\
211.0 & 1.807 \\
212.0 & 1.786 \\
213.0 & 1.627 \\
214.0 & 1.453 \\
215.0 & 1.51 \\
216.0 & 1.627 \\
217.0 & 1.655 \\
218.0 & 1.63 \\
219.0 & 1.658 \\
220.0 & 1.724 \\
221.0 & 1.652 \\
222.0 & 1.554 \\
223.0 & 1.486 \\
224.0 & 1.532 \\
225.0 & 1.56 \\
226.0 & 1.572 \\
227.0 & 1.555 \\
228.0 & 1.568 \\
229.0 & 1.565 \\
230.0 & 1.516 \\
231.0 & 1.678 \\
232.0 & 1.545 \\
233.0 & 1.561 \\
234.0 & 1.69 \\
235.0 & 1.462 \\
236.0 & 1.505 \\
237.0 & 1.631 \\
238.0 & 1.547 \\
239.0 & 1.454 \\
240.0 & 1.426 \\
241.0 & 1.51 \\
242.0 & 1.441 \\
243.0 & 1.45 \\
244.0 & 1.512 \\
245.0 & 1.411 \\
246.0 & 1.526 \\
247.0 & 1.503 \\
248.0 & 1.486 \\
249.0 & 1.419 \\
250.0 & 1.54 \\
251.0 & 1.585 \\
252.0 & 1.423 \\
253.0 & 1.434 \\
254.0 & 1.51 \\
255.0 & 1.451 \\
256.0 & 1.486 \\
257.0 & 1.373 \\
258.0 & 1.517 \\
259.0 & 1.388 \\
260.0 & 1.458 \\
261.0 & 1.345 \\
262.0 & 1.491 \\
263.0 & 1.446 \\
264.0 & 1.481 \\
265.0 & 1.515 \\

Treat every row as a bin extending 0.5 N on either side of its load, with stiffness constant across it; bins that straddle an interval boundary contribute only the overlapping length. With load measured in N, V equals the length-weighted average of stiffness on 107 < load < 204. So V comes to 1.43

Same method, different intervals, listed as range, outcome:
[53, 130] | 1.74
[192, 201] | 1.59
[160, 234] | 1.49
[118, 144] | 1.63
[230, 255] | 1.51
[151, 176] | 1.13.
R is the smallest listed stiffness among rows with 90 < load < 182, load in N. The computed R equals 0.8453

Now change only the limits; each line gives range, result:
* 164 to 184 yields 1.11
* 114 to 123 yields 1.595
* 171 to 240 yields 1.166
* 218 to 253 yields 1.411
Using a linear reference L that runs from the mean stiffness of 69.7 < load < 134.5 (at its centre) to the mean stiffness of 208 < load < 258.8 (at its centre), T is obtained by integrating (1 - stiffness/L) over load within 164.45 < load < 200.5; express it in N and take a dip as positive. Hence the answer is 4.7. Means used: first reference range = 1.73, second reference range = 1.55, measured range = 1.41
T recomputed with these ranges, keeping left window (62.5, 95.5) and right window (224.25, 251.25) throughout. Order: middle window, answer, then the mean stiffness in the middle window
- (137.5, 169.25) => 9.4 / 1.18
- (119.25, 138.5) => 0.9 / 1.65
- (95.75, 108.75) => 0.7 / 1.68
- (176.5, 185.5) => 1.5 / 1.35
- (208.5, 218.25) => -0.6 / 1.66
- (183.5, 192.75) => 1.6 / 1.34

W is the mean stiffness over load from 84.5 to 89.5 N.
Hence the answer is 1.79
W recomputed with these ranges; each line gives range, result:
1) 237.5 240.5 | 1.48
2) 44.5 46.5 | 1.73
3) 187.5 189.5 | 1.36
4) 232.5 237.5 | 1.57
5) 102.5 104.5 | 1.65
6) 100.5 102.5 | 1.7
